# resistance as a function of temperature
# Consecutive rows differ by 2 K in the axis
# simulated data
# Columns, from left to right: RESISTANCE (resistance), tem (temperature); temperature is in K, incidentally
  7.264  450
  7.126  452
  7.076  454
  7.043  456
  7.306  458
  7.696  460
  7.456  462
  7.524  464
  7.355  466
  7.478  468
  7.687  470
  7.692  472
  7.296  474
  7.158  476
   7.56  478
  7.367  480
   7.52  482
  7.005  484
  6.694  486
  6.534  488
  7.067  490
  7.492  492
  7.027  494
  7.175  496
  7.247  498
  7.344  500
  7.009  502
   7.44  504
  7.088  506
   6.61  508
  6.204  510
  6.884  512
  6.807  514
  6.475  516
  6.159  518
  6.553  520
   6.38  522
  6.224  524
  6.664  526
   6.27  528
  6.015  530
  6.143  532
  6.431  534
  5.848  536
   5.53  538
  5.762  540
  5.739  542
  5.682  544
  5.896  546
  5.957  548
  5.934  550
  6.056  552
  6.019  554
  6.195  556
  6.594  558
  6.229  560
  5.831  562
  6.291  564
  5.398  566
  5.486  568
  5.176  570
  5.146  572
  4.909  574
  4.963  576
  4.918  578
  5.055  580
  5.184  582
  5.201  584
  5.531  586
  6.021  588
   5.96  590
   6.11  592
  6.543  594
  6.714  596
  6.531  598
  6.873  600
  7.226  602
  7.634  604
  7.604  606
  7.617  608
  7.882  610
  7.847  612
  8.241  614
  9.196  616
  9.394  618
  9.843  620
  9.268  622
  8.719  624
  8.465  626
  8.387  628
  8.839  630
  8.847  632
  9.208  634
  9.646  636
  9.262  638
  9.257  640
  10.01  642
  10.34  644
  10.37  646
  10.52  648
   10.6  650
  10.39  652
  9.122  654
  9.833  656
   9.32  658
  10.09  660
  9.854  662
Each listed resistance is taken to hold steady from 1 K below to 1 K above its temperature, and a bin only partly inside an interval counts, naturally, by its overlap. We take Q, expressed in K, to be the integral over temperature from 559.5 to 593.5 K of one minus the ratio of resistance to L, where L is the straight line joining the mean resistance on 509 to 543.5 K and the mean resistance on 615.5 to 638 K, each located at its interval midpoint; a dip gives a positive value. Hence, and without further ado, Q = 9.5 K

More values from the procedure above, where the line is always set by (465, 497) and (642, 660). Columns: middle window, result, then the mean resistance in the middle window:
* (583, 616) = 8.27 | 6.92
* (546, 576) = 9.77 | 5.78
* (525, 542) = 4.30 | 6.06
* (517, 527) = 1.94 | 6.4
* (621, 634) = 1.19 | 8.79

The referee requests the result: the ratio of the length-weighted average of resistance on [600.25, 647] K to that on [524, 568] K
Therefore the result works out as 1.46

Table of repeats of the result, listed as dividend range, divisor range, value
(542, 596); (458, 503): 0.78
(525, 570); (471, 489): 0.83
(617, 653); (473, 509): 1.33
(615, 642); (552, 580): 1.62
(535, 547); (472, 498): 0.80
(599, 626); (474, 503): 1.15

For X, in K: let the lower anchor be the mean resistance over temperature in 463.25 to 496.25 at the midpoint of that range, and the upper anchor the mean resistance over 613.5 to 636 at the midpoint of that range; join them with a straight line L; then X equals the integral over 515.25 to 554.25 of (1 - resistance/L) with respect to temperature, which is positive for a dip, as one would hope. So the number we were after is 9.0 K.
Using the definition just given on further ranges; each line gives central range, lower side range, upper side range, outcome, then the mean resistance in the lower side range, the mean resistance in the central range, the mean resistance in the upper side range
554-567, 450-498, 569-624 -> 1.60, 7.27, 6.08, 6.8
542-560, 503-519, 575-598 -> 0.38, 6.71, 6.04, 5.69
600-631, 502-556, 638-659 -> 2.00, 6.27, 8.36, 9.94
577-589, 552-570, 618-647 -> 2.89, 5.96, 5.32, 9.32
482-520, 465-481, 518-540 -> -0.54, 7.45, 6.91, 6.18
